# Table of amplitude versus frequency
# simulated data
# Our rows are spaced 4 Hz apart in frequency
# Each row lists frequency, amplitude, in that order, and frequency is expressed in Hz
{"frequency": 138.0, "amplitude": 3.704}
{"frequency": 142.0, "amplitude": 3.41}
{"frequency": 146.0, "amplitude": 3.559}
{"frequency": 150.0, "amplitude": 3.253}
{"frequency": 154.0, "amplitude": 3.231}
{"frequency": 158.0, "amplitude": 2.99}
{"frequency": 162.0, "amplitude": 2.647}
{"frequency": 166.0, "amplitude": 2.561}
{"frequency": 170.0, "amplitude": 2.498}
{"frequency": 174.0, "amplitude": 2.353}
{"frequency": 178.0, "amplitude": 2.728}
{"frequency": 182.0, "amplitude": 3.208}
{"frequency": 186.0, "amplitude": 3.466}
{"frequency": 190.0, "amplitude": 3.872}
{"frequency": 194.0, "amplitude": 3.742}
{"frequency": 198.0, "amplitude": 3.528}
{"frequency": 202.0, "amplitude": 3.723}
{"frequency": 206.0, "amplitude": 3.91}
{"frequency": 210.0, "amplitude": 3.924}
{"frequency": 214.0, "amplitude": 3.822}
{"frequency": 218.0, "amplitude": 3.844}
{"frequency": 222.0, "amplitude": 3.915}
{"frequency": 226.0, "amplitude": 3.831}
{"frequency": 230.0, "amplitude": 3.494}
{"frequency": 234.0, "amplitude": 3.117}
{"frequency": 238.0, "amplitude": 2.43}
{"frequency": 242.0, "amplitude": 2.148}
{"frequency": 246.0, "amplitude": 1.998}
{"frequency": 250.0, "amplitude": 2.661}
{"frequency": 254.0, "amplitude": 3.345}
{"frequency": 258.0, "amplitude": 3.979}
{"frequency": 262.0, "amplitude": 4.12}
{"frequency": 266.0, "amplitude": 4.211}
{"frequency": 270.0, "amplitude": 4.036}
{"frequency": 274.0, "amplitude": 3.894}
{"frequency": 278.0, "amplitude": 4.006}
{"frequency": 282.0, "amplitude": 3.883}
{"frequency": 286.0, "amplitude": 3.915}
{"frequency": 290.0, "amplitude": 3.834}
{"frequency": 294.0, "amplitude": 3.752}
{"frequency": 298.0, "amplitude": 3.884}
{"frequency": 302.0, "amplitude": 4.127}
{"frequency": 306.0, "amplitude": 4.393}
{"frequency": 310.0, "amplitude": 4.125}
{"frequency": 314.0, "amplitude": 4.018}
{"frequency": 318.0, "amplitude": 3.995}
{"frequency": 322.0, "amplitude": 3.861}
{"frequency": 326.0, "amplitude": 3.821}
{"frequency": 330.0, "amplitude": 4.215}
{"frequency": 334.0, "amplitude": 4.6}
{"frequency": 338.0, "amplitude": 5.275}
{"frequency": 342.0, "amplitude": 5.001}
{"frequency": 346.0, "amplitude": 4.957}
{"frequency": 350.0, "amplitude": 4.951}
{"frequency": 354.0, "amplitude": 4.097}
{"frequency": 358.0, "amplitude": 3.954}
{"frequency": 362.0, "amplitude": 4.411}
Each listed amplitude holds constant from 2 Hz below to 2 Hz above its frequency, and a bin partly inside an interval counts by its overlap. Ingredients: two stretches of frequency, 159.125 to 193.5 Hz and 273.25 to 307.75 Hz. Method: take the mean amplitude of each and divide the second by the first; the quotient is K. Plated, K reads 1.3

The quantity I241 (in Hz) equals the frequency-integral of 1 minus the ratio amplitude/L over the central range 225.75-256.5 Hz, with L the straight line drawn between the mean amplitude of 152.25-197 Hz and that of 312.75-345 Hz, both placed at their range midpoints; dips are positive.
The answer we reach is 6.5 Hz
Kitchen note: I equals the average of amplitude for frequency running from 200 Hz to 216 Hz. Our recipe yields 3.84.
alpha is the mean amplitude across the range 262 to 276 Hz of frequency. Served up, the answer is 4.06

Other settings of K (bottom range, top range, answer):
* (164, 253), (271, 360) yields 1.31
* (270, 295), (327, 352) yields 1.23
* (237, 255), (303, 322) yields 1.66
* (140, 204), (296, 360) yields 1.36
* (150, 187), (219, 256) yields 1.06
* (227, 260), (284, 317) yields 1.37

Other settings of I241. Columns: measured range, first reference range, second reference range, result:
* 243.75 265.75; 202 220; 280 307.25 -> 3.5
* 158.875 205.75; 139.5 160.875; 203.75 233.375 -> 5.0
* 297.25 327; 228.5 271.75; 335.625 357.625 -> 1.3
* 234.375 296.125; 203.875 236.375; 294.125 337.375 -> 7.1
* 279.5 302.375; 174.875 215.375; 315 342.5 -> 1.3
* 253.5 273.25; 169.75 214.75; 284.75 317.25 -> -0.9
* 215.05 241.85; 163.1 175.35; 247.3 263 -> -2.1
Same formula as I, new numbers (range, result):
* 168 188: 2.85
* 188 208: 3.75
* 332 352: 4.96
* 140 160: 3.29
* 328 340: 4.7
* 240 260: 2.83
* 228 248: 2.64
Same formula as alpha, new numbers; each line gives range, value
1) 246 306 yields 3.79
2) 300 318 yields 4.15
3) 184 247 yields 3.45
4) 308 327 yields 3.97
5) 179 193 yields 3.48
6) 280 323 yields 3.98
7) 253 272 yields 3.97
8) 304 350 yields 4.41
